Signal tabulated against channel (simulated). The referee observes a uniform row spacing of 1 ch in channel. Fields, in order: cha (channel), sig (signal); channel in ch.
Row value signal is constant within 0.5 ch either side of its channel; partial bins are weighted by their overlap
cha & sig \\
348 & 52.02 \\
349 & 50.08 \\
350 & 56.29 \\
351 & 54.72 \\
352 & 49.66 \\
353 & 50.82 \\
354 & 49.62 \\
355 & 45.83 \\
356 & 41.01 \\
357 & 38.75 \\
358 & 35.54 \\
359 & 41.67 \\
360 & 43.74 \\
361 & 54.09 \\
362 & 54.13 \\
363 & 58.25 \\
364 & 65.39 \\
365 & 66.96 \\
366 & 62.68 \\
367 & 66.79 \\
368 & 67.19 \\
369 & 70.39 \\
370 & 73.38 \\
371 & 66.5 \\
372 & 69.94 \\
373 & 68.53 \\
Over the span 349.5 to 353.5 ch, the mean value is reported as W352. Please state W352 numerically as 52.9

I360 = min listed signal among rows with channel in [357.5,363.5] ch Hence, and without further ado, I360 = 35.54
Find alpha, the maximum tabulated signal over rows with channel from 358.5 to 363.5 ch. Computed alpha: 58.25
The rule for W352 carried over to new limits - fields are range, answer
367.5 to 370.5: 70.3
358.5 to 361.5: 46.5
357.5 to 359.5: 38.6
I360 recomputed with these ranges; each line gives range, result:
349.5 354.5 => 49.62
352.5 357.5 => 38.75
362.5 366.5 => 58.25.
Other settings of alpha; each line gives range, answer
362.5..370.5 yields 73.38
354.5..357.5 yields 45.83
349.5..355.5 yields 56.29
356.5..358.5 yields 38.75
